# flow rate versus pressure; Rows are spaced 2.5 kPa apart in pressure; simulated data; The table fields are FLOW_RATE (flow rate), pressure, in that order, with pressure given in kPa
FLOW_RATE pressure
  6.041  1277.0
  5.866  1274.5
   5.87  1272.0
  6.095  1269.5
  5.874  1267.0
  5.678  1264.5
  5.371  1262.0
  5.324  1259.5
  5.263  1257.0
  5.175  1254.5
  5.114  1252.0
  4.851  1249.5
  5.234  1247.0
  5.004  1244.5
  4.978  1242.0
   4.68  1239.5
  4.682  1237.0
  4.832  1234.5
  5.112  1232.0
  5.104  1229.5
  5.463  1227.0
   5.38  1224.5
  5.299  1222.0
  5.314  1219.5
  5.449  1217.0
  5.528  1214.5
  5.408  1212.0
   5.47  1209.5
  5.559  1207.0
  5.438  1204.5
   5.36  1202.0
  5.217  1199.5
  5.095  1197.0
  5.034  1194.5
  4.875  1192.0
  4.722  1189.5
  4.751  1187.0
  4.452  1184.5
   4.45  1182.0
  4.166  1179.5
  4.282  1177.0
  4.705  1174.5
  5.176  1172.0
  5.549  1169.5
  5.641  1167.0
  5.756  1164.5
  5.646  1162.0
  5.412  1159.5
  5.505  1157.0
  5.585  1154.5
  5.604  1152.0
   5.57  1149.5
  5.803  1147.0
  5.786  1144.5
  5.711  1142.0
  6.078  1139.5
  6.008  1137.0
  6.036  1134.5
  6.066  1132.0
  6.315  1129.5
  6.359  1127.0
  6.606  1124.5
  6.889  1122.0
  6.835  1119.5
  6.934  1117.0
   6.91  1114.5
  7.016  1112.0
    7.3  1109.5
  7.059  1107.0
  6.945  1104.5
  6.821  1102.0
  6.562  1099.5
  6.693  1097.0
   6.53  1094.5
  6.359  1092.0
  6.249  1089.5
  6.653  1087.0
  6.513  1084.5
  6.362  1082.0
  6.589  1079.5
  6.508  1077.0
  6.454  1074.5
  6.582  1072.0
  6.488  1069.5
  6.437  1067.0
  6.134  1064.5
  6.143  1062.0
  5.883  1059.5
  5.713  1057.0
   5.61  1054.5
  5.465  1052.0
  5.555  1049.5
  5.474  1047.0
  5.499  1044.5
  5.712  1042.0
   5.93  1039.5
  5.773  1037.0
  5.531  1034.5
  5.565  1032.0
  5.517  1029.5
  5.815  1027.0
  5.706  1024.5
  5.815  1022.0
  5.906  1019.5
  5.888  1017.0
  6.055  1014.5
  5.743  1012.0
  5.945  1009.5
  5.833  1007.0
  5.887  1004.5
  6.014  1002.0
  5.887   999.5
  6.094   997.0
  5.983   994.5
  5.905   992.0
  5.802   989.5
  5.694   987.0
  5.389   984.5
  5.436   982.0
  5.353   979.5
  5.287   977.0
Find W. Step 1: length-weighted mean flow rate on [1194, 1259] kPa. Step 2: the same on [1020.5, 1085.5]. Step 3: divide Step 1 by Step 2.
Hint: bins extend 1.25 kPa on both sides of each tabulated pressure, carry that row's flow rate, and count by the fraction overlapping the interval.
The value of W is 0.9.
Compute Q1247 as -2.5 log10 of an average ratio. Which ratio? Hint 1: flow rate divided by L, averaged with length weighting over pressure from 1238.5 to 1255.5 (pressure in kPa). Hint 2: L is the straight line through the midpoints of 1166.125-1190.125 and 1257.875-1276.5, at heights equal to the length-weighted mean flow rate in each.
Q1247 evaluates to 0.10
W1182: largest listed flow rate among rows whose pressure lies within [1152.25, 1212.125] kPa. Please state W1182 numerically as 5.756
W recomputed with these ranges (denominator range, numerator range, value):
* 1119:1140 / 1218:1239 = 0.81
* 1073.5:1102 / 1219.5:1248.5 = 0.78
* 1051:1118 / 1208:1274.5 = 0.82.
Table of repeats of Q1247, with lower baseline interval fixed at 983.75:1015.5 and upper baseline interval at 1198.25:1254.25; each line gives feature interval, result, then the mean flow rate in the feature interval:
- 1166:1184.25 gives 0.114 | 4.82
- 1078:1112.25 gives -0.194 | 6.68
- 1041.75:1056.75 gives 0.033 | 5.55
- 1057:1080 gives -0.118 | 6.31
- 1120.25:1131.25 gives -0.187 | 6.53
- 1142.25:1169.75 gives -0.043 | 5.63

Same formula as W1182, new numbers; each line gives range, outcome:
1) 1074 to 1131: 7.3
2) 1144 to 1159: 5.803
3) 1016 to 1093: 6.653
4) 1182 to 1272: 6.095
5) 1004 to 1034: 6.055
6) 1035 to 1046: 5.93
